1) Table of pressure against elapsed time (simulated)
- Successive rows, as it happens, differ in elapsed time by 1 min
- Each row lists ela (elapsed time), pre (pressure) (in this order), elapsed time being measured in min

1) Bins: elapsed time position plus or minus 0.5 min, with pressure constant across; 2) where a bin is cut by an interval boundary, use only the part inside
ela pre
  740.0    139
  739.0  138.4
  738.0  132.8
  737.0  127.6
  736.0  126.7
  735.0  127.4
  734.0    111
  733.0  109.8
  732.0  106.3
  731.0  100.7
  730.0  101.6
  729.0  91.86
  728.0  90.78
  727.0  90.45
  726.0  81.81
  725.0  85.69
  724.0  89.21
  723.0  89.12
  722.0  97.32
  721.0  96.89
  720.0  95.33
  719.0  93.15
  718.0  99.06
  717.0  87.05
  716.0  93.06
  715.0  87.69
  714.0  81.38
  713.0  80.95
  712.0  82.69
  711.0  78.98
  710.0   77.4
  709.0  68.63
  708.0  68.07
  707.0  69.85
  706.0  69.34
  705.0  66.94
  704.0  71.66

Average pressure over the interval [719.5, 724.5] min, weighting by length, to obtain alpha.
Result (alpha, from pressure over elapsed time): 93.6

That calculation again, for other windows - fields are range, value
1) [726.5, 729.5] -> 91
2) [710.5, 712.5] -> 80.8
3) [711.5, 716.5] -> 85.2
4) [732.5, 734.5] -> 110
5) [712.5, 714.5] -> 81.2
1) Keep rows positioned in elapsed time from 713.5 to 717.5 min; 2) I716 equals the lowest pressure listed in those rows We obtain 81.38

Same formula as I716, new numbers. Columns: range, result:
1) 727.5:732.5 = 90.78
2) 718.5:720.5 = 93.15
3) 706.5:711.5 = 68.07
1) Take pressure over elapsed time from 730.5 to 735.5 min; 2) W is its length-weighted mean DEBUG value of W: 111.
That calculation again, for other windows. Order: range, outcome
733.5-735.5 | 119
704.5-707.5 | 68.7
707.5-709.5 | 68.3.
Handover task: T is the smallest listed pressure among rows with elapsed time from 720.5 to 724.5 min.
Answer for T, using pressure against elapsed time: 89.12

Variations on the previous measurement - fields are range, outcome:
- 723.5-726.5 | 81.81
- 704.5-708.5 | 66.94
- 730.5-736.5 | 100.7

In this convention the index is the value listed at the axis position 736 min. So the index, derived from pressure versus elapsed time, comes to 126.7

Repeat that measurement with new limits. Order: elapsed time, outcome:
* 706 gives 69.34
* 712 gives 82.69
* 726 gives 81.81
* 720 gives 95.33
